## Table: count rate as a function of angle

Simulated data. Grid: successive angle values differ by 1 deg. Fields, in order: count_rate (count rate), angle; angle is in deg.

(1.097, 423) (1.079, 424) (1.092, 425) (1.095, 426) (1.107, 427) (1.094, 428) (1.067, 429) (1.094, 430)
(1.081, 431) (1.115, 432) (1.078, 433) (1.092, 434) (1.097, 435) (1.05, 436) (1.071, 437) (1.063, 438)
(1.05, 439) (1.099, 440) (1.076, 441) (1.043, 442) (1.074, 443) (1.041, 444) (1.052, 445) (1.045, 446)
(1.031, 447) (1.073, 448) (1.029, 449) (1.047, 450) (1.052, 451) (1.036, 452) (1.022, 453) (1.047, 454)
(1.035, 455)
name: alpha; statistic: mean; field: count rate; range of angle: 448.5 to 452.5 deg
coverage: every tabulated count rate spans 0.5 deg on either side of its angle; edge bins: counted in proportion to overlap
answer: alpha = 1.04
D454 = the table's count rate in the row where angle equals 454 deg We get 1.047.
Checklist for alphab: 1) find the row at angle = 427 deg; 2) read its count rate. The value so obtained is 1.107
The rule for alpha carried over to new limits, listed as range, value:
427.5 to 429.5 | 1.08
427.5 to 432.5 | 1.09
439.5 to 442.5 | 1.07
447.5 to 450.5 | 1.05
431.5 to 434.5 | 1.09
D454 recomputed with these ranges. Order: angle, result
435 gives 1.097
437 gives 1.071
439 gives 1.05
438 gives 1.063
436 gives 1.05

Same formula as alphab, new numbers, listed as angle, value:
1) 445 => 1.052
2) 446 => 1.045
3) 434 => 1.092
